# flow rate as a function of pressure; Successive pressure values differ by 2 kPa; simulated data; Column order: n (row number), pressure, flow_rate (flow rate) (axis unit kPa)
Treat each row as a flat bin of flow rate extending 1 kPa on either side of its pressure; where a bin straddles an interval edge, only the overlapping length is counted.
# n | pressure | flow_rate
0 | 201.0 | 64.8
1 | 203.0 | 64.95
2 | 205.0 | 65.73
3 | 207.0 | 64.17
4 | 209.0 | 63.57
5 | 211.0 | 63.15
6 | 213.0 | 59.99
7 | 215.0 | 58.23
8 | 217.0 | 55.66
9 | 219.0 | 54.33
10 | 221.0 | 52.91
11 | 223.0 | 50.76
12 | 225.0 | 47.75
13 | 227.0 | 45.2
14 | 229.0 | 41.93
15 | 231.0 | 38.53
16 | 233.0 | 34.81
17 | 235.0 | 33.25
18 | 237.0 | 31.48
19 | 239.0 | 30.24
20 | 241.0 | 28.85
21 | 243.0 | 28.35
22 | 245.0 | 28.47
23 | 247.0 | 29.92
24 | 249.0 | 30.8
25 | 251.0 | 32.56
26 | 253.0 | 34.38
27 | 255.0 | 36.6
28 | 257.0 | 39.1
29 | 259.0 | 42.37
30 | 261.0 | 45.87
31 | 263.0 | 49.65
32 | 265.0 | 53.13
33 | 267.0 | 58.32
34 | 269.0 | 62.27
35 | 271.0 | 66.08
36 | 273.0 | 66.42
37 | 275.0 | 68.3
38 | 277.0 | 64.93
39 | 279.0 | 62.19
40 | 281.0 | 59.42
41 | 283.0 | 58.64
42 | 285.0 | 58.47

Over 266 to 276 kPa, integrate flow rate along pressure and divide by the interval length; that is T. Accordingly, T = 64.3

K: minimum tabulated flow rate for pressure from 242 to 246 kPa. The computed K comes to 28.35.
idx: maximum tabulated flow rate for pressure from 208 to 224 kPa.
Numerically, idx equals 63.57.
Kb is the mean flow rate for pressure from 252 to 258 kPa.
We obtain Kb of 36.7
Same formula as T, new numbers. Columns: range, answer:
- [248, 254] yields 32.6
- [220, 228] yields 49.2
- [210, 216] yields 60.5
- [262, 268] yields 53.7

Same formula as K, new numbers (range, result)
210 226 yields 47.75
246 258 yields 29.92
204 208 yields 64.17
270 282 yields 59.42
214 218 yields 55.66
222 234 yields 34.81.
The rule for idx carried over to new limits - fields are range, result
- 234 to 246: 33.25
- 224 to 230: 47.75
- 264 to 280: 68.3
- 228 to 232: 41.93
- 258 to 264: 49.65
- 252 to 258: 39.1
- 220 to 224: 52.91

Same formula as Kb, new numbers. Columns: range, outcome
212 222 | 56.2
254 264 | 42.7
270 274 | 66.2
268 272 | 64.2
